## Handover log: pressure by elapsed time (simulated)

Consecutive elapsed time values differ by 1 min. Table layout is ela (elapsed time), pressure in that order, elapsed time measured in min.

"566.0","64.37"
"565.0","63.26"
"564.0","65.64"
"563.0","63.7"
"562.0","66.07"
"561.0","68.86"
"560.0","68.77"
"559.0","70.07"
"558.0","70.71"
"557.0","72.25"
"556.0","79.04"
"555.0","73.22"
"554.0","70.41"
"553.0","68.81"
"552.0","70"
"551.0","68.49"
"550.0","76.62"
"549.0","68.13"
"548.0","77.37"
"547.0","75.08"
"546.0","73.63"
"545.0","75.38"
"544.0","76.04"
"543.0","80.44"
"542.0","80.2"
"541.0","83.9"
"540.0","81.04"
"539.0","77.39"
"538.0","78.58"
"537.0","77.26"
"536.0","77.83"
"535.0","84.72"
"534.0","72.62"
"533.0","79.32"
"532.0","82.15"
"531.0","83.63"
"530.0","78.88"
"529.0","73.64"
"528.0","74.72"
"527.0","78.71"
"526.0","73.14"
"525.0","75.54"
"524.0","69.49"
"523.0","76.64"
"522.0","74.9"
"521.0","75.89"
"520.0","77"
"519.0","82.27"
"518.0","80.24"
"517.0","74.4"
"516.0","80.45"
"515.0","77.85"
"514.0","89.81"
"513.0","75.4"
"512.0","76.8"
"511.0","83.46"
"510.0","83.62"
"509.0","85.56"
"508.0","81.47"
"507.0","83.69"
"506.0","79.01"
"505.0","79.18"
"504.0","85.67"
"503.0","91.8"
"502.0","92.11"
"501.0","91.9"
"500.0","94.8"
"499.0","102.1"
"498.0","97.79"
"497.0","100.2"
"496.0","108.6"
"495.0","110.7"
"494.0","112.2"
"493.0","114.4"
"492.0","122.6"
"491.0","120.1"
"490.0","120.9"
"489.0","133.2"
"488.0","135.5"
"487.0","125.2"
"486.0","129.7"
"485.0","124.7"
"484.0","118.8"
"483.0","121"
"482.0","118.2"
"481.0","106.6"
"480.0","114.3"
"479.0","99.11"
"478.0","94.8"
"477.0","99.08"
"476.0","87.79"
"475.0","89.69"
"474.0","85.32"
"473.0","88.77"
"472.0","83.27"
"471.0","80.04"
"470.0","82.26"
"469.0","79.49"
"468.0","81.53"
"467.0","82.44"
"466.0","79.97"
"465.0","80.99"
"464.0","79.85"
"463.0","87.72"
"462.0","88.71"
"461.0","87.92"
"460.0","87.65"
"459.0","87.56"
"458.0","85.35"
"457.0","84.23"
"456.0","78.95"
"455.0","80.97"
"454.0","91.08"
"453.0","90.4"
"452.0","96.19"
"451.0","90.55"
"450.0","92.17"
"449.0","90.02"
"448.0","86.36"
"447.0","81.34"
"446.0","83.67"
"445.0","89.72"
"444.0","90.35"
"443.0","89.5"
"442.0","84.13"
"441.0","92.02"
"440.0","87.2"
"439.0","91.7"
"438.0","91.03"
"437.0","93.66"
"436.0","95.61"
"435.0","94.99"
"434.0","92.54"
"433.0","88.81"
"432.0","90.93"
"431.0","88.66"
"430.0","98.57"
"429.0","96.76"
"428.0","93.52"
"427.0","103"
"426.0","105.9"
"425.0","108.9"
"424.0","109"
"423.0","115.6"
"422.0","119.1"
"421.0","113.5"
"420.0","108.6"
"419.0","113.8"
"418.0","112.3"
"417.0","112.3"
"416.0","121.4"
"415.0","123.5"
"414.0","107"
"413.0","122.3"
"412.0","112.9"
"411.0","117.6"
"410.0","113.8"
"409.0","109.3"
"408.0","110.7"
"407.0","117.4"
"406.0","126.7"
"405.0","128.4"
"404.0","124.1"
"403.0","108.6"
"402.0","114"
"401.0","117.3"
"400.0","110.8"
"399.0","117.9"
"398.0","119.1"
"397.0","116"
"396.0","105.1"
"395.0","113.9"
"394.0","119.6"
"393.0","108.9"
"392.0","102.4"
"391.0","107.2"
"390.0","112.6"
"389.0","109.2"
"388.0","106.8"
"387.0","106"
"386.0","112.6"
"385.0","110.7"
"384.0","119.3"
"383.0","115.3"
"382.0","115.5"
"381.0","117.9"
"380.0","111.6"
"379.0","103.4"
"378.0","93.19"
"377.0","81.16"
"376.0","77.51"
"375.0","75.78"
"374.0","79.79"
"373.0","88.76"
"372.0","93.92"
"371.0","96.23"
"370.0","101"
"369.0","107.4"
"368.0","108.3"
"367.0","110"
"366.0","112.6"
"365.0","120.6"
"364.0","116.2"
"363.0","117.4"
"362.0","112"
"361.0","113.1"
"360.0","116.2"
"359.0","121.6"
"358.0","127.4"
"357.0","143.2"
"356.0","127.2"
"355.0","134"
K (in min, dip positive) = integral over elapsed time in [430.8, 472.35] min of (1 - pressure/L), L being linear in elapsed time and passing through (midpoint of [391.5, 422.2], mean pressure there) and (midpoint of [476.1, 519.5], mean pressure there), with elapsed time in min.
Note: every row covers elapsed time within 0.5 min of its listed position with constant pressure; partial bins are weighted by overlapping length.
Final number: 7.9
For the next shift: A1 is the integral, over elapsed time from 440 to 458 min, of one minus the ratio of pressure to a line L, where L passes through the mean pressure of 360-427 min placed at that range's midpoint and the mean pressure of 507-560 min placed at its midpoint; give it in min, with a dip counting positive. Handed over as 1.7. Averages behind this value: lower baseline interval 110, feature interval 87.7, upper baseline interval 77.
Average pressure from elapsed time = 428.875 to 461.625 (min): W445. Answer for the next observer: 89.3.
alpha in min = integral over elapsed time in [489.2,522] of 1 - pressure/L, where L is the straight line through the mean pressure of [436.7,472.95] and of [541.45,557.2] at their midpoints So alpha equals -4.8 min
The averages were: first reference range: 86.4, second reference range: 74.1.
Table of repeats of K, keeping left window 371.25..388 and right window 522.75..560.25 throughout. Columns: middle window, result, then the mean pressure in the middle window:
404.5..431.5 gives -4.9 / 112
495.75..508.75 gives -1.5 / 91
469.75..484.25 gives -2.1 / 97.8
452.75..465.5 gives 0.4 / 85.4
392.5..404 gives -2.0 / 114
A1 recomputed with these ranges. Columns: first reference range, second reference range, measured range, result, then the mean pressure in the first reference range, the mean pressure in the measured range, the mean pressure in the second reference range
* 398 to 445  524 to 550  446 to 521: -2.7 min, 106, 93.7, 77.4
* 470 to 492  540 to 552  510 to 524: 1.8 min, 108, 78.7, 75.9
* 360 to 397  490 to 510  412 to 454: 1.4 min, 106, 99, 97.8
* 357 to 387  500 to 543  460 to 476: 1.0 min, 107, 84.1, 80.2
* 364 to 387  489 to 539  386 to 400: -1.4 min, 103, 111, 87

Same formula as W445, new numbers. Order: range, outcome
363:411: 109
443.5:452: 88.5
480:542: 91.9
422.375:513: 95.3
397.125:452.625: 104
